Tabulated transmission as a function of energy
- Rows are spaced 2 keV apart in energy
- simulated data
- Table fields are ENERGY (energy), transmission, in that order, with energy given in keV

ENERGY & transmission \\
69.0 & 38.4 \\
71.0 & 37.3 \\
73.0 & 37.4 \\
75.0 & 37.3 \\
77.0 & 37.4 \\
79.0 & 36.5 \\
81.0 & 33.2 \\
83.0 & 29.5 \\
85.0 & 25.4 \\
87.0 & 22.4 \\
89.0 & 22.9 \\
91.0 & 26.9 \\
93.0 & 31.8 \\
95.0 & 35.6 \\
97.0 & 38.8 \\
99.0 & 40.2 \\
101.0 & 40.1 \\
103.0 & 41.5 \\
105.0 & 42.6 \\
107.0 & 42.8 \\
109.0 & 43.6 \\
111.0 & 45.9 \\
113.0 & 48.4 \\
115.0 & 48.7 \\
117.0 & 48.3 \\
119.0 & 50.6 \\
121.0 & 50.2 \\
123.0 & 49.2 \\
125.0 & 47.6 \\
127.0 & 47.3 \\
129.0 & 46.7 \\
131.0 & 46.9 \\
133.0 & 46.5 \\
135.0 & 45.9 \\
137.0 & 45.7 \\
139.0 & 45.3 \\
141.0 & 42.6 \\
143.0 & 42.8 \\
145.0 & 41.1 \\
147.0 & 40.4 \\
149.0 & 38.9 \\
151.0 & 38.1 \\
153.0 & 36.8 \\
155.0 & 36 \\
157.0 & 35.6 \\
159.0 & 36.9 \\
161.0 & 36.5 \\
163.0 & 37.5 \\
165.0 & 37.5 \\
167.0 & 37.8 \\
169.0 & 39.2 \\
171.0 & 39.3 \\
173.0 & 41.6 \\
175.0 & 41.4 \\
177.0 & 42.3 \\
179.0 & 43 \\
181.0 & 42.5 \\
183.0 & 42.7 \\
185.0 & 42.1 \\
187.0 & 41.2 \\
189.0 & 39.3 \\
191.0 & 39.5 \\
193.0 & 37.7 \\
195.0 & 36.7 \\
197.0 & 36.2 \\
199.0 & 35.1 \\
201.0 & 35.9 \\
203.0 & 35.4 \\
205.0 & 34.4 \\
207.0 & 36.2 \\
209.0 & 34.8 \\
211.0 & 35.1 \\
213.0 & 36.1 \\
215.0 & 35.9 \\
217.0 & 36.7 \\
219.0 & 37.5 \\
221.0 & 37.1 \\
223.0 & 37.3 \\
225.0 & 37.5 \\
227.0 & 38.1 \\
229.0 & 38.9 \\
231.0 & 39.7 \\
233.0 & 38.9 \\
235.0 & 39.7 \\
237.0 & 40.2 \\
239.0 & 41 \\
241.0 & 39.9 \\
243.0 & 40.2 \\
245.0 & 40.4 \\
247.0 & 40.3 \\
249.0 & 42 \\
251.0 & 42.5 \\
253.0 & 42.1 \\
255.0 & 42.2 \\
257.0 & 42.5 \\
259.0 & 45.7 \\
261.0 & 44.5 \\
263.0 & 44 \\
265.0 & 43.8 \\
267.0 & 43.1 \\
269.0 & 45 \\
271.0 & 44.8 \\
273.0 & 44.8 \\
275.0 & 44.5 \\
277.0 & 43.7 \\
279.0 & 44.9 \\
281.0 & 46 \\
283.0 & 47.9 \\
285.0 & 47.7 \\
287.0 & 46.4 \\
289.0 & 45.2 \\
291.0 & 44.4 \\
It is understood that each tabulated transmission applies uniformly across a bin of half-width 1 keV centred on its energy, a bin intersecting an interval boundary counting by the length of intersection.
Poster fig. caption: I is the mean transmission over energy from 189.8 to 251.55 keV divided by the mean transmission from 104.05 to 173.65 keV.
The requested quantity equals 0.9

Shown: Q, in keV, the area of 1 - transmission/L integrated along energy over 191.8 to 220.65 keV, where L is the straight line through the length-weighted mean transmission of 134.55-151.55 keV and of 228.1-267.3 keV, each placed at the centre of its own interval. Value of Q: 4.02 keV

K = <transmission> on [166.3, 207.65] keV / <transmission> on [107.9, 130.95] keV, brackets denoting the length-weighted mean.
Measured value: 0.82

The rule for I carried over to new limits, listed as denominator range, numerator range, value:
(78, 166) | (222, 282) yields 1.04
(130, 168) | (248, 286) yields 1.09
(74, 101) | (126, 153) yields 1.34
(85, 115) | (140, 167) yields 1.03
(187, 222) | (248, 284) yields 1.21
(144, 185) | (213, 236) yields 0.96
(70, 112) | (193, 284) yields 1.13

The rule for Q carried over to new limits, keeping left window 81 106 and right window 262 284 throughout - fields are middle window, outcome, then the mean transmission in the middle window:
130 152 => -4.21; 43.1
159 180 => -0.77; 39.5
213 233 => 1.89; 37.6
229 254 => 1.30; 40.5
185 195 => -0.01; 39.4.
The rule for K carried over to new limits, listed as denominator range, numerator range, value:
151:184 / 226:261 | 1.05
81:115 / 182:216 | 1.02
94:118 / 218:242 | 0.90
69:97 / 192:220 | 1.11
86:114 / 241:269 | 1.14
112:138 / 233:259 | 0.86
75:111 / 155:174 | 1.08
